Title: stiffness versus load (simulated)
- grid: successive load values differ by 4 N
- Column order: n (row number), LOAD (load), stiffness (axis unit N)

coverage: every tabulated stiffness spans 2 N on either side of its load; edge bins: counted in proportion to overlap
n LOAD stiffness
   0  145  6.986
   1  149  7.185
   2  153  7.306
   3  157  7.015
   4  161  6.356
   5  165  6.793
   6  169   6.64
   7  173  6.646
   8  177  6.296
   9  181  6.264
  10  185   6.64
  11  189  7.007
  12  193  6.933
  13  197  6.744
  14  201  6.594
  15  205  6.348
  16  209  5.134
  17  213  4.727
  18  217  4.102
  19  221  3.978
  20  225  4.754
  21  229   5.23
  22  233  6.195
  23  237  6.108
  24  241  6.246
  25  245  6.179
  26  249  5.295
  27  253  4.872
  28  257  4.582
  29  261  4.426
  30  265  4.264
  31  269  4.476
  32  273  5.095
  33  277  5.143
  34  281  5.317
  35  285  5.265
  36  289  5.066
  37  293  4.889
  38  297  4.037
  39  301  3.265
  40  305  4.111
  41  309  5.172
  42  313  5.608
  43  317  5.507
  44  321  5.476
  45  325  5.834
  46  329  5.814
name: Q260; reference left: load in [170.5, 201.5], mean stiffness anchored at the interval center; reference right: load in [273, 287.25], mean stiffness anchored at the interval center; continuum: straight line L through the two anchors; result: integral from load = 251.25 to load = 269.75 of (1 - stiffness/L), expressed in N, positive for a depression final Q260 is 3.3 N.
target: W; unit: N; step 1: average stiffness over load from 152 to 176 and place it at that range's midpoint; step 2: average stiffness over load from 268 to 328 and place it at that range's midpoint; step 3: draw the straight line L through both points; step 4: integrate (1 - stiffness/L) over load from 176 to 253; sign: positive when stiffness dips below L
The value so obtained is 3.62 N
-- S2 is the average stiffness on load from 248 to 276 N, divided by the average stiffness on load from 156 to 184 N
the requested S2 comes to 0.7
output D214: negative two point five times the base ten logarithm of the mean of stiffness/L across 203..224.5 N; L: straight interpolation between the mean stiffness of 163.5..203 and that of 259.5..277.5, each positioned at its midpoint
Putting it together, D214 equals 0.22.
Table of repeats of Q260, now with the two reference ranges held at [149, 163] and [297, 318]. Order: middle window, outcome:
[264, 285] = 0.8 N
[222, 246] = 0.2 N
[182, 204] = -1.3 N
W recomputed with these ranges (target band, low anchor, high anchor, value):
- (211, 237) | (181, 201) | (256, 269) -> 3.2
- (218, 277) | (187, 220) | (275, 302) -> 2.2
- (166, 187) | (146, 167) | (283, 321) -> 0.4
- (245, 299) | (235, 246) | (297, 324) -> 6.7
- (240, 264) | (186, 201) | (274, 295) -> 2.4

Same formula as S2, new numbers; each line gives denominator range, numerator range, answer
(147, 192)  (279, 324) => 0.73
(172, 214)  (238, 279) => 0.80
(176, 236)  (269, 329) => 0.86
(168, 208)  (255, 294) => 0.74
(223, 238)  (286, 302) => 0.80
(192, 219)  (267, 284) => 0.87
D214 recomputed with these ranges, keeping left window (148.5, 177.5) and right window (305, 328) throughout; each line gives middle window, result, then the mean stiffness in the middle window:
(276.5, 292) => 0.103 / 5.18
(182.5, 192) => -0.039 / 6.81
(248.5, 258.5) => 0.221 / 4.88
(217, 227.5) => 0.392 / 4.36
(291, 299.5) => 0.264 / 4.39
